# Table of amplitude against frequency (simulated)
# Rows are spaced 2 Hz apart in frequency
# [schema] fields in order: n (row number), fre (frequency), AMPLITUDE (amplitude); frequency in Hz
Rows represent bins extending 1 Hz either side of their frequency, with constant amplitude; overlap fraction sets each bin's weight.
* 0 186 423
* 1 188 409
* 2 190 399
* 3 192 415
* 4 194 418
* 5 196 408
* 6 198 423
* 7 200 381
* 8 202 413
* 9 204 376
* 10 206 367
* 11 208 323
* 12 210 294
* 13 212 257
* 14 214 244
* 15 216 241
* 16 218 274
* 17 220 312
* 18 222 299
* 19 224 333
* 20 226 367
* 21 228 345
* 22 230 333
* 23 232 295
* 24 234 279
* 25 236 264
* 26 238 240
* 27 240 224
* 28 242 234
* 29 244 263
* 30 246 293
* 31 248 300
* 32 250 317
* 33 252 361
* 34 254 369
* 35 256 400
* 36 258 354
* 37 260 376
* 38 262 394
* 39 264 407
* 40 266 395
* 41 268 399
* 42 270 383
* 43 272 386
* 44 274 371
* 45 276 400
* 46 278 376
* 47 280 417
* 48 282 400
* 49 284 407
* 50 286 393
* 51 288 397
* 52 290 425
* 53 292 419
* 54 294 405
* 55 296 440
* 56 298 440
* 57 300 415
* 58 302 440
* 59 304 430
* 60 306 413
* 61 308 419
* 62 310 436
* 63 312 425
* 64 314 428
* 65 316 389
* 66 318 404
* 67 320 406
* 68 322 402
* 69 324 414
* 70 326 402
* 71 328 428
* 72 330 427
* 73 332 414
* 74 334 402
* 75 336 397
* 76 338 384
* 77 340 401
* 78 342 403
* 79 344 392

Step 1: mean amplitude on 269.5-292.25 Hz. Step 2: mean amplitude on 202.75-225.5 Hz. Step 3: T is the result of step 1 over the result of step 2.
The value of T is 1.31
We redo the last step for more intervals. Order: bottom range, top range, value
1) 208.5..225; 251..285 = 1.37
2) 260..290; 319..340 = 1.03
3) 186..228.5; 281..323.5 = 1.19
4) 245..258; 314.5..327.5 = 1.19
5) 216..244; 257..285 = 1.35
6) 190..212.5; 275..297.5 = 1.09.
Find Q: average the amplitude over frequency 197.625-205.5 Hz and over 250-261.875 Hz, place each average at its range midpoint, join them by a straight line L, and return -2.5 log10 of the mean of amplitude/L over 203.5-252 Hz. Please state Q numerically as 0.280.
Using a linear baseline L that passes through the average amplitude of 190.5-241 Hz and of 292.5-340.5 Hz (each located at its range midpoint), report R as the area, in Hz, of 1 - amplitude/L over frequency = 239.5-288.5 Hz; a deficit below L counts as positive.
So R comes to 1.1 Hz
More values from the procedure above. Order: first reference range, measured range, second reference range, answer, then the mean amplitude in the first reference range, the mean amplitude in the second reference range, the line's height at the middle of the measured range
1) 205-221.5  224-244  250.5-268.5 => 2.47 Hz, 289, 382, 331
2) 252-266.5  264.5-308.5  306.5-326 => -1.12 Hz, 383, 413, 397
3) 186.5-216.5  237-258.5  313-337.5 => 4.27 Hz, 361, 409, 379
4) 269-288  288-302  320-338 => -0.88 Hz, 393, 409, 398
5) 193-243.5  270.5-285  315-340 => -1.12 Hz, 317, 406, 365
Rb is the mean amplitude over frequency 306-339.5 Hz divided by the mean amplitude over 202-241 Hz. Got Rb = 1.36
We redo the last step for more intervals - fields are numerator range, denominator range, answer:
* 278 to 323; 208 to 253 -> 1.43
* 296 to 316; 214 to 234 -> 1.39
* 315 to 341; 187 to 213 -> 1.08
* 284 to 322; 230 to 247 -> 1.57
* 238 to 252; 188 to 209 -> 0.70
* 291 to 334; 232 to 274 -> 1.26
